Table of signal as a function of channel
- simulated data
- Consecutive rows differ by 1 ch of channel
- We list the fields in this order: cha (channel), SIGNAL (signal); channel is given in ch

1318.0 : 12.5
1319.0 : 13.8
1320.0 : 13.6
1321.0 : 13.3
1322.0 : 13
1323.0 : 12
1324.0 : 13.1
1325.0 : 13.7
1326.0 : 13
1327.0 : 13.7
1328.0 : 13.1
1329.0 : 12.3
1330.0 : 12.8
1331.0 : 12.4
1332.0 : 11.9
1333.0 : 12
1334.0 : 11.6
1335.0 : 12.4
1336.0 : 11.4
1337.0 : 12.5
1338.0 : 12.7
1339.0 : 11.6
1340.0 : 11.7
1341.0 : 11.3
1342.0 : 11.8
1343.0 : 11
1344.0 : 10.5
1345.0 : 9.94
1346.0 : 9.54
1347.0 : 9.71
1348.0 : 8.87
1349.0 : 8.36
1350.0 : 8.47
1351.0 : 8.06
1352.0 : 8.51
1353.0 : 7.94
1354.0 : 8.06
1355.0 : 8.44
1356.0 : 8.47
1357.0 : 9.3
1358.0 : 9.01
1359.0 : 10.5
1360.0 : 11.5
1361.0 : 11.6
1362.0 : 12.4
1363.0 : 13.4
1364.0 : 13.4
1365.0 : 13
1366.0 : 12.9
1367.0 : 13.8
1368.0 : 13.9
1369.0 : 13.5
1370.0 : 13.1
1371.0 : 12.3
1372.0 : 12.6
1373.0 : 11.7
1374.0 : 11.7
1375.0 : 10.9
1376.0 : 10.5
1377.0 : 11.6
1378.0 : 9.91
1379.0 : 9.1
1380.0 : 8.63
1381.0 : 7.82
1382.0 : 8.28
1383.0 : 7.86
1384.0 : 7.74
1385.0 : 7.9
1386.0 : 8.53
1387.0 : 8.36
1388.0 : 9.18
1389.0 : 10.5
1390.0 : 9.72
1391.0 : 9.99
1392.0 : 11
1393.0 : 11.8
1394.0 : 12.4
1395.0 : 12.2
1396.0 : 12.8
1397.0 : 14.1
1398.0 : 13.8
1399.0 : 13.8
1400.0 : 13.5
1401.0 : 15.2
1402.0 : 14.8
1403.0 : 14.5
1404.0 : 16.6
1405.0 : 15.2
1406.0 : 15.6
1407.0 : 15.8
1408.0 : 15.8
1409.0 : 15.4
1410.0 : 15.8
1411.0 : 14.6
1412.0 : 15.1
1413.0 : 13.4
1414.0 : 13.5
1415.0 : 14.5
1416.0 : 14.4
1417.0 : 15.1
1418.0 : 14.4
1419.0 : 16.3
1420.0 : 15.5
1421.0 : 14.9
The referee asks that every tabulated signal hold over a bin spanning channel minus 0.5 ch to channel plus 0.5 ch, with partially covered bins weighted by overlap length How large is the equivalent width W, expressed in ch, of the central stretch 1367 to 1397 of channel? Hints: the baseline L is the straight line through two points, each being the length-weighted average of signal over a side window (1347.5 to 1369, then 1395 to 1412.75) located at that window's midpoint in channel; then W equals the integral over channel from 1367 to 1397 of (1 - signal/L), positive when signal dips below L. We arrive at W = 4.72 ch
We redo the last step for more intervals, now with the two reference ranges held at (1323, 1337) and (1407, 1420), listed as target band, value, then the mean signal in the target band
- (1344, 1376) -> 6.3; 10.8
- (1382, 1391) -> 3.4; 8.77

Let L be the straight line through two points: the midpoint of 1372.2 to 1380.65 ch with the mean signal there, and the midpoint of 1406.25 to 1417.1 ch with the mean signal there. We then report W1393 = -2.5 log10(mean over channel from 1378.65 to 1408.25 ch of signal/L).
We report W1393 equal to 0.09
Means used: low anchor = 10.5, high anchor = 14.9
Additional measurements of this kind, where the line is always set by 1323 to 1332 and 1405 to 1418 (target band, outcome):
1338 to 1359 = 0.36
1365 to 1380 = 0.17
